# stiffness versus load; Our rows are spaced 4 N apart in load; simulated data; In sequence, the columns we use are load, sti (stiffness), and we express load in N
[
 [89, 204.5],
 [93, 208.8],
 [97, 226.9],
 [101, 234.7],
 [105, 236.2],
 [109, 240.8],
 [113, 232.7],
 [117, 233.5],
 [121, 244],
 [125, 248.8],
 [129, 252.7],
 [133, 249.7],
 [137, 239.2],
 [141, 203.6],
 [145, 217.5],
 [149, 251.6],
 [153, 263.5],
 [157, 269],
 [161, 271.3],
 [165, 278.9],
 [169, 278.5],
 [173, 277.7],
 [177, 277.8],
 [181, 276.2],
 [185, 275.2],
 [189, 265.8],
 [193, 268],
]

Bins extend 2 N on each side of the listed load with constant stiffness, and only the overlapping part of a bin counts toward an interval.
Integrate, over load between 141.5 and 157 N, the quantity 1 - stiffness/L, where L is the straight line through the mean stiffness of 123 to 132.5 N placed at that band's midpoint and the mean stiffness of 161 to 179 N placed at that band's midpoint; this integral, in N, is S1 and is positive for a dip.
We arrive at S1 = 1.2 N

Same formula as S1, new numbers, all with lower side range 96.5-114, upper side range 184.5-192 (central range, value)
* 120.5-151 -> 1.1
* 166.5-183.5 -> -0.9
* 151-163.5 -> -0.6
